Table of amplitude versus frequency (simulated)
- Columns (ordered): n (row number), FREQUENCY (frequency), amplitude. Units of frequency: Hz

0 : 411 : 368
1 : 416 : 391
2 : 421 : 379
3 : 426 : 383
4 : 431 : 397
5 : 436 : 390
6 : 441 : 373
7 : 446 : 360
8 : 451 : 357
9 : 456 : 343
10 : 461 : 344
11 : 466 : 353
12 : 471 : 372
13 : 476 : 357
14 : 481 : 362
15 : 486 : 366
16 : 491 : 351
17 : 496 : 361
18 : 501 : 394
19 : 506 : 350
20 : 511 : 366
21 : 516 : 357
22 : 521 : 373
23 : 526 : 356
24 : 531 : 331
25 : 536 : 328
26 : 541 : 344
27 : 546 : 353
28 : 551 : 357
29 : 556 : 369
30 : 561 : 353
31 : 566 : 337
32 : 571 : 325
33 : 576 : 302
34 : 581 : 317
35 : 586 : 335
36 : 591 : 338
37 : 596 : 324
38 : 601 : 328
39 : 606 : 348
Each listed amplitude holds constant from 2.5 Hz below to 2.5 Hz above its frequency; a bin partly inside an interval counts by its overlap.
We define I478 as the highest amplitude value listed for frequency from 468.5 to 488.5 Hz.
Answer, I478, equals 372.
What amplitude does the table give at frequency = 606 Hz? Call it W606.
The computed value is 348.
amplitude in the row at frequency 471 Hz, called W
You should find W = 372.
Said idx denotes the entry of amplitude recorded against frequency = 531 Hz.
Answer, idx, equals 331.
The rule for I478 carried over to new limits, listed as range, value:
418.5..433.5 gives 397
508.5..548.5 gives 373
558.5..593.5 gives 353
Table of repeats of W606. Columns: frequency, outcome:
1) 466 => 353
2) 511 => 366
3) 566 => 337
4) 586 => 335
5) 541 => 344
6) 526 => 356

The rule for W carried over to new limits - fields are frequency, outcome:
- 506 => 350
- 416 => 391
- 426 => 383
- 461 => 344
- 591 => 338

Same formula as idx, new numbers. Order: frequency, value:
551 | 357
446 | 360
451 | 357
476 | 357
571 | 325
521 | 373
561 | 353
